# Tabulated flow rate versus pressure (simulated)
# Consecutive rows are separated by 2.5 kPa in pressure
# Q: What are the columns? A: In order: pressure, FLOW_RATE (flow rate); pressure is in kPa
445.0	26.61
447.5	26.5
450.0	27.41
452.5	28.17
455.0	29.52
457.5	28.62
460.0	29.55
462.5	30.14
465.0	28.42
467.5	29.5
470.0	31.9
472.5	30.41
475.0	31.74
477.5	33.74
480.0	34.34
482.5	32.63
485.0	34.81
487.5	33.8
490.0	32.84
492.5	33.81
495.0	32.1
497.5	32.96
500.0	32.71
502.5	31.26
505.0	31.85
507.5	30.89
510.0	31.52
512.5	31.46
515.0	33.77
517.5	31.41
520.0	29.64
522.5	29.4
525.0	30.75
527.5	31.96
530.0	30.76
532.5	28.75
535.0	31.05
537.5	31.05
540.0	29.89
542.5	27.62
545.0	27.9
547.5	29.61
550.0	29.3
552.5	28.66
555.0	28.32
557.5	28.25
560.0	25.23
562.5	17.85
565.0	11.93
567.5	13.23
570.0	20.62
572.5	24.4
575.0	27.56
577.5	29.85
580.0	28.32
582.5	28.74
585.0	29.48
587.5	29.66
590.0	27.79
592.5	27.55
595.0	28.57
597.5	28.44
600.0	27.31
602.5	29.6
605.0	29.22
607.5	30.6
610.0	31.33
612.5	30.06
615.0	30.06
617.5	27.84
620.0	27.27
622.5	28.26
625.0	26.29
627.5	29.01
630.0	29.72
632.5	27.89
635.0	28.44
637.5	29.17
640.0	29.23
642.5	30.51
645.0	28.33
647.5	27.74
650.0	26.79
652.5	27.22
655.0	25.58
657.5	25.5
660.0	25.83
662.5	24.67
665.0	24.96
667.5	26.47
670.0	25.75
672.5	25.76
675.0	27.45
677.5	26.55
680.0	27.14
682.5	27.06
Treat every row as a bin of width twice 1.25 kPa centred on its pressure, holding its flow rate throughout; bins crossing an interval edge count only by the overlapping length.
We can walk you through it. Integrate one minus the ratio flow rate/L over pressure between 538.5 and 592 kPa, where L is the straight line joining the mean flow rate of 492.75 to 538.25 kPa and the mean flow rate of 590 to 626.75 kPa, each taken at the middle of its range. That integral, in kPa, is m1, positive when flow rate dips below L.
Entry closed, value 7.1 kPa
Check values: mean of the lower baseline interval 31.4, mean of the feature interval 26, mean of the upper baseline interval 28.7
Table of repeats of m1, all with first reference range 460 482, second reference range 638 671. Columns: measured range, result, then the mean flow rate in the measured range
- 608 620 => -0.8 kPa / 29.6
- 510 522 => -0.5 kPa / 31.4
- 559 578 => 5.2 kPa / 20.9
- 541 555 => 0.4 kPa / 28.6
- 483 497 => -1.2 kPa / 33.4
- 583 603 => -0.1 kPa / 28.5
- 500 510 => -0.4 kPa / 31.5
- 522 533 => -0.2 kPa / 30.5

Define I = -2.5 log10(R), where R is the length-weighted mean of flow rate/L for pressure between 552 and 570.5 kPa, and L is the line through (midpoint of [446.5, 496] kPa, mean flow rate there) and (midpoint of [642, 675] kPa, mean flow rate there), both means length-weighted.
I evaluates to 0.32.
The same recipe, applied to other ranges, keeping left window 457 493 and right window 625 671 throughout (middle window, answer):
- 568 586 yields 0.11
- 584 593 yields 0.01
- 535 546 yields 0.03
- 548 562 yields 0.08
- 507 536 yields -0.01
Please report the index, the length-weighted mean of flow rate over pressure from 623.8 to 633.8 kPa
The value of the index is 28.2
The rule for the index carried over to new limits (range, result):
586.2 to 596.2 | 28.4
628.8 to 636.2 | 28.7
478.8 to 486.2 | 33.9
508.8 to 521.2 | 31.6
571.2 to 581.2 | 27.5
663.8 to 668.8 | 25.7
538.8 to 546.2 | 28.5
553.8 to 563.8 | 24.8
